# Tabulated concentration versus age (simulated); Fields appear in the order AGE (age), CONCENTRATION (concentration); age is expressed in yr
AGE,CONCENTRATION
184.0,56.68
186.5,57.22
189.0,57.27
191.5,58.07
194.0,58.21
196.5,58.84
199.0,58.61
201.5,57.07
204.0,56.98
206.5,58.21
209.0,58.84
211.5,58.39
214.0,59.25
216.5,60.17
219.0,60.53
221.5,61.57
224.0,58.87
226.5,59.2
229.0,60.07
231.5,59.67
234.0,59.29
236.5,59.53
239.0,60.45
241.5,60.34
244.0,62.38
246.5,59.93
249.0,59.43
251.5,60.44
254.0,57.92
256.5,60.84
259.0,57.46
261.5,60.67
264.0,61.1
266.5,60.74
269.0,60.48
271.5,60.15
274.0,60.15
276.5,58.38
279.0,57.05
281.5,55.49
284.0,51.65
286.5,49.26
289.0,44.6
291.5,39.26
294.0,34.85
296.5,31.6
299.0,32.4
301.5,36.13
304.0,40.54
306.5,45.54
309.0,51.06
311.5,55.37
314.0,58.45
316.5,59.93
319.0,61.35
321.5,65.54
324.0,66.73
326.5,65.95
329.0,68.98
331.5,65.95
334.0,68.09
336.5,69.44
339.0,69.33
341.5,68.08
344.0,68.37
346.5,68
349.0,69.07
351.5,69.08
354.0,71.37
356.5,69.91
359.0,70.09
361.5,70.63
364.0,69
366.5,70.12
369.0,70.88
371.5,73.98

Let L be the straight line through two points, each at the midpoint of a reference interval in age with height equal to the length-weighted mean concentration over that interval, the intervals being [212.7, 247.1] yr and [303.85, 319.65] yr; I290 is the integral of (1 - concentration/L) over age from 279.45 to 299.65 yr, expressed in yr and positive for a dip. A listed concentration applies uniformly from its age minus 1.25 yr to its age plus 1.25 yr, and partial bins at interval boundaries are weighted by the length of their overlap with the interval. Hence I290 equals 4.5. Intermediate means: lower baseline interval 60.1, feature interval 43.3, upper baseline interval 53.7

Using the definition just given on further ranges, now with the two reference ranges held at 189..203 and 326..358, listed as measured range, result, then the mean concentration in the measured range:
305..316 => 2.2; 52.8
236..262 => 0.8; 59.9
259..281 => 1.3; 59.6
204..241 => 0.3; 59.5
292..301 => 4.4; 33.7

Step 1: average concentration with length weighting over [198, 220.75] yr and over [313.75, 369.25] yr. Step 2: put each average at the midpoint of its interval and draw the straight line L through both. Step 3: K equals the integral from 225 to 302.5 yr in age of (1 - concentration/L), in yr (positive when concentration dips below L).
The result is 9.4 yr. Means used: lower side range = 58.7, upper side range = 67.7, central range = 54.6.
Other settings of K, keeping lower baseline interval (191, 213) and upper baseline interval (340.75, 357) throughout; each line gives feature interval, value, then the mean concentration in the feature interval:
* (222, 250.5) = 0.3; 60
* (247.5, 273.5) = 1.1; 59.9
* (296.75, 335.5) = 6.5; 55.6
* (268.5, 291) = 3.3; 54.5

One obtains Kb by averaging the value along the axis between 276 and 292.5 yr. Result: 50.6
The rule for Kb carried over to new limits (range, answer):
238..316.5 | 53.1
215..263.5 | 59.9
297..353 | 59.8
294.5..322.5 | 48.4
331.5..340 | 68.5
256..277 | 60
